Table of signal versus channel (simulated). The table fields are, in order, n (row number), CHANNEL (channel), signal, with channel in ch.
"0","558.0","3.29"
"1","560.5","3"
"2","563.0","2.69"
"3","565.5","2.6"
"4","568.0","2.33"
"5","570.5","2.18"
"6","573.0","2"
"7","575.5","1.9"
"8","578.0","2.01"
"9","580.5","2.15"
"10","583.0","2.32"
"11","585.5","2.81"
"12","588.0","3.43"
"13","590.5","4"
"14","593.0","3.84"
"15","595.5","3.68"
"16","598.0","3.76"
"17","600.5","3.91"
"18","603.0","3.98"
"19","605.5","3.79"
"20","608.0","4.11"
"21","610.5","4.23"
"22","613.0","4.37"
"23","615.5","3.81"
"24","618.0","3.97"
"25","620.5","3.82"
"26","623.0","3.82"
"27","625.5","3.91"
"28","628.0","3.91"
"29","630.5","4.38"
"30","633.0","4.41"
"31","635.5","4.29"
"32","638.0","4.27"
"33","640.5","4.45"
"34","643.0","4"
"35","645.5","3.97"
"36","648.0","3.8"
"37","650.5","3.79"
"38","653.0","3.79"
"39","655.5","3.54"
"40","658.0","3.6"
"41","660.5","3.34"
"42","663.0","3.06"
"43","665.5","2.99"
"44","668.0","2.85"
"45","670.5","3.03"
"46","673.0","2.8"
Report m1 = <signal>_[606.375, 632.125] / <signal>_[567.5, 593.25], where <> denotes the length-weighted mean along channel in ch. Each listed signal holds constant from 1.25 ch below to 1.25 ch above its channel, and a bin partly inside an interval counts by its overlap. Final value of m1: 1.6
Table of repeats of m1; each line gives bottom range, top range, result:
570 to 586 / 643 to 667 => 1.64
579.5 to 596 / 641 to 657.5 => 1.21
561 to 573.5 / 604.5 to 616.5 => 1.68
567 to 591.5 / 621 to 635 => 1.63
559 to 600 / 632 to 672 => 1.31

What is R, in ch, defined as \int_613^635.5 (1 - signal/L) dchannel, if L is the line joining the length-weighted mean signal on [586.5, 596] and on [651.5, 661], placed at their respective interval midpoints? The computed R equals -2.4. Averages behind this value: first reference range 3.72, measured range 4.04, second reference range 3.59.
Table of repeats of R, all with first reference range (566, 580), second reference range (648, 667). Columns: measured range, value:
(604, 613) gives -4.7 ch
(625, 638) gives -4.9 ch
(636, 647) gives -3.3 ch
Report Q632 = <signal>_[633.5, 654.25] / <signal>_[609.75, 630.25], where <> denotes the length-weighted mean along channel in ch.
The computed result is 1.02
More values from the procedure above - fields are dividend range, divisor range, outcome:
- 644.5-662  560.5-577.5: 1.58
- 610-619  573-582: 2.02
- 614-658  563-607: 1.34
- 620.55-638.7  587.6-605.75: 1.08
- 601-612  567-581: 1.93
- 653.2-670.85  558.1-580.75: 1.37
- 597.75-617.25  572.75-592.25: 1.52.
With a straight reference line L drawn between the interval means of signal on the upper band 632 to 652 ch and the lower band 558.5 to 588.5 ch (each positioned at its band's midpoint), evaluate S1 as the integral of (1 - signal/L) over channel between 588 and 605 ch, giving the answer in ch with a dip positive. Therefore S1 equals -4.7 ch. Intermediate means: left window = 2.45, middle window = 3.83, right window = 4.11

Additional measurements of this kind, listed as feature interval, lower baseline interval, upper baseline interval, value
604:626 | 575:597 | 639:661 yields -4.20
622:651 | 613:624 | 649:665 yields -2.92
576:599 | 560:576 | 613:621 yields -0.19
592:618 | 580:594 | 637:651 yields -4.02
